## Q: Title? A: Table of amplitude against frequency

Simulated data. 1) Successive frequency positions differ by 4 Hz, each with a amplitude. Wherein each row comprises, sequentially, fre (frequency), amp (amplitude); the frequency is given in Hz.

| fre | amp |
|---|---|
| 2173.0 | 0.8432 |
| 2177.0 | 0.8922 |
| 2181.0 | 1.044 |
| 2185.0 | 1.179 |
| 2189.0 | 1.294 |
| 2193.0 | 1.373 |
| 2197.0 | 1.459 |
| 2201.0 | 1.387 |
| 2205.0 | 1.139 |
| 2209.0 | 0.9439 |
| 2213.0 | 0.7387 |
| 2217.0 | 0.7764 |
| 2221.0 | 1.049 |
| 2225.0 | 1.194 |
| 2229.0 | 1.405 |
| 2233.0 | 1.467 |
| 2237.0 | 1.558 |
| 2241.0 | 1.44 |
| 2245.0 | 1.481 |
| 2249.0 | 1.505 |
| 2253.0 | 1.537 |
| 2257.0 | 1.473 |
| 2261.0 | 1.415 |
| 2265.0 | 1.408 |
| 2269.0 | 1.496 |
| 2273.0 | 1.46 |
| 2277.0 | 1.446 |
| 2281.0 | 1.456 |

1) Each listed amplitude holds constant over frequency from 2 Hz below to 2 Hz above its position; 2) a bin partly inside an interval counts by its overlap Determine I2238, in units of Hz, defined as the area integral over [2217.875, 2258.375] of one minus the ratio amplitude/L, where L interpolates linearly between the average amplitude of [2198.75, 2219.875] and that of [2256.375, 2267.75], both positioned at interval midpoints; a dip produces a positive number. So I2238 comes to -5.0 Hz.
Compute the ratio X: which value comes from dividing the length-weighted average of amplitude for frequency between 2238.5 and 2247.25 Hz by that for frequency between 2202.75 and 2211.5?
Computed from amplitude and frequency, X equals 1.42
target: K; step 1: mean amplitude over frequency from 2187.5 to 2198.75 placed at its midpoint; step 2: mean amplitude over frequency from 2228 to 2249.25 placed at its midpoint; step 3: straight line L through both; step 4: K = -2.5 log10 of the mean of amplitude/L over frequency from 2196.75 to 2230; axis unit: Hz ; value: 0.28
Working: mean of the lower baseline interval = 1.38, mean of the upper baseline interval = 1.48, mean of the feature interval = 1.1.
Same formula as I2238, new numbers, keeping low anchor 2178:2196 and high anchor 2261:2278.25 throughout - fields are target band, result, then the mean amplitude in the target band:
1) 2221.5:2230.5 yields 0.51 Hz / 1.25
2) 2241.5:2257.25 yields -1.18 Hz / 1.5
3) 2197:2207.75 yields -0.16 Hz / 1.28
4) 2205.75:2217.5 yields 3.89 Hz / 0.859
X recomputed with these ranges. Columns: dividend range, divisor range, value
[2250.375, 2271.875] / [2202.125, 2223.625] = 1.53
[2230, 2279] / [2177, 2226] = 1.31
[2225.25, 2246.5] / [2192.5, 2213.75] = 1.22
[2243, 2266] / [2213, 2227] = 1.52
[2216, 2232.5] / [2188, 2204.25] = 0.85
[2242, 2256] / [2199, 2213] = 1.37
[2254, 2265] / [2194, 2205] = 1.06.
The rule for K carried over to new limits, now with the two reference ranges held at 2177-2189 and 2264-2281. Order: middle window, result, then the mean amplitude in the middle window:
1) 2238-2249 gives -0.104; 1.48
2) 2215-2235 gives 0.085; 1.18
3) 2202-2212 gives 0.147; 1.05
